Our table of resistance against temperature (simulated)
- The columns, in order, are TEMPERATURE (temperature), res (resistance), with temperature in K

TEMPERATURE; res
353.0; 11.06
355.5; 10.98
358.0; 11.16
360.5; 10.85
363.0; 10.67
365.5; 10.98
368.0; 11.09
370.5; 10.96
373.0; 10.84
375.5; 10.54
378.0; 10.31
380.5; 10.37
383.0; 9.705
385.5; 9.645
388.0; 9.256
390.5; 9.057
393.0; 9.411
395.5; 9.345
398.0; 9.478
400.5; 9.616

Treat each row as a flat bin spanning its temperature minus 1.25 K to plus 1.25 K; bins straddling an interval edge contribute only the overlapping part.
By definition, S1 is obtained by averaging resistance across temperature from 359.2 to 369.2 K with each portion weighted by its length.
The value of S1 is 10.9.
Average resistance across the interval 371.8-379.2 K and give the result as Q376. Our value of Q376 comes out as 10.6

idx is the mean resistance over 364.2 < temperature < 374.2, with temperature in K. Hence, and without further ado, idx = 11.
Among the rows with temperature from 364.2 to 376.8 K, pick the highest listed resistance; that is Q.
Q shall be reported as 11.09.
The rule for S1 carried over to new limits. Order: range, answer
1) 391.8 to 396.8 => 9.38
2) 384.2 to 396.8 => 9.34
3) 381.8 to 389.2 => 9.54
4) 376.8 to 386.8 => 10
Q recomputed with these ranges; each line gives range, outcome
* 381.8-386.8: 9.705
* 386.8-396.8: 9.411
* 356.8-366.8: 11.16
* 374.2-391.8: 10.54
